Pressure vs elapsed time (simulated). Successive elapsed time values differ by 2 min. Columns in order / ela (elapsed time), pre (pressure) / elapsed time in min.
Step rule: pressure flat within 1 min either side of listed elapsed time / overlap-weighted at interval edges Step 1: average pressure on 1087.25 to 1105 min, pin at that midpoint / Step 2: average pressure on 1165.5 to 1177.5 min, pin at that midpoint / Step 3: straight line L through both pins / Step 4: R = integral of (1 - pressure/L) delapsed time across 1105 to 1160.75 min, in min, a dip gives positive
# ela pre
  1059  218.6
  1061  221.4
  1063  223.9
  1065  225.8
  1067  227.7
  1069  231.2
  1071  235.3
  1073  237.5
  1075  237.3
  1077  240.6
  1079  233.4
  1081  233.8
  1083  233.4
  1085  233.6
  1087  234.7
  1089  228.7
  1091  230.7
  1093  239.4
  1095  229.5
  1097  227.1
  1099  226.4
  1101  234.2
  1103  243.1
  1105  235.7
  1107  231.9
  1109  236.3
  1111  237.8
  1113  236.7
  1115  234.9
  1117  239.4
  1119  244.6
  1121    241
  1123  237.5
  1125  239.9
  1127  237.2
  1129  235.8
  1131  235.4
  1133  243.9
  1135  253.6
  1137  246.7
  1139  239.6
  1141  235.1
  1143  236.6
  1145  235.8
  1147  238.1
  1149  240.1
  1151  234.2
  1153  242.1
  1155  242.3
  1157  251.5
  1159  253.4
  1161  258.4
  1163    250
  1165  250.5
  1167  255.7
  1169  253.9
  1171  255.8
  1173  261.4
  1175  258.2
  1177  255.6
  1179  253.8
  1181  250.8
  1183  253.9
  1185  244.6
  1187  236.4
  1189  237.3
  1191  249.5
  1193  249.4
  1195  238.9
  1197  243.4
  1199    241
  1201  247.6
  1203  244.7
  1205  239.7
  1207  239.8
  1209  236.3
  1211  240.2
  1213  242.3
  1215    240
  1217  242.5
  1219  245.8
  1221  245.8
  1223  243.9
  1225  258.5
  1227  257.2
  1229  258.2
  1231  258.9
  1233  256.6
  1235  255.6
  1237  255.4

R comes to 0.9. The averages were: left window 233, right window 257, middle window 240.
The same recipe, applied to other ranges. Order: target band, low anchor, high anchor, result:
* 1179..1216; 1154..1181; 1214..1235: 1.31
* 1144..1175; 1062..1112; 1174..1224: -1.00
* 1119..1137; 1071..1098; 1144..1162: -0.06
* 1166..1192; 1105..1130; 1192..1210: -1.10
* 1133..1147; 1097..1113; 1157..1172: 0.27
